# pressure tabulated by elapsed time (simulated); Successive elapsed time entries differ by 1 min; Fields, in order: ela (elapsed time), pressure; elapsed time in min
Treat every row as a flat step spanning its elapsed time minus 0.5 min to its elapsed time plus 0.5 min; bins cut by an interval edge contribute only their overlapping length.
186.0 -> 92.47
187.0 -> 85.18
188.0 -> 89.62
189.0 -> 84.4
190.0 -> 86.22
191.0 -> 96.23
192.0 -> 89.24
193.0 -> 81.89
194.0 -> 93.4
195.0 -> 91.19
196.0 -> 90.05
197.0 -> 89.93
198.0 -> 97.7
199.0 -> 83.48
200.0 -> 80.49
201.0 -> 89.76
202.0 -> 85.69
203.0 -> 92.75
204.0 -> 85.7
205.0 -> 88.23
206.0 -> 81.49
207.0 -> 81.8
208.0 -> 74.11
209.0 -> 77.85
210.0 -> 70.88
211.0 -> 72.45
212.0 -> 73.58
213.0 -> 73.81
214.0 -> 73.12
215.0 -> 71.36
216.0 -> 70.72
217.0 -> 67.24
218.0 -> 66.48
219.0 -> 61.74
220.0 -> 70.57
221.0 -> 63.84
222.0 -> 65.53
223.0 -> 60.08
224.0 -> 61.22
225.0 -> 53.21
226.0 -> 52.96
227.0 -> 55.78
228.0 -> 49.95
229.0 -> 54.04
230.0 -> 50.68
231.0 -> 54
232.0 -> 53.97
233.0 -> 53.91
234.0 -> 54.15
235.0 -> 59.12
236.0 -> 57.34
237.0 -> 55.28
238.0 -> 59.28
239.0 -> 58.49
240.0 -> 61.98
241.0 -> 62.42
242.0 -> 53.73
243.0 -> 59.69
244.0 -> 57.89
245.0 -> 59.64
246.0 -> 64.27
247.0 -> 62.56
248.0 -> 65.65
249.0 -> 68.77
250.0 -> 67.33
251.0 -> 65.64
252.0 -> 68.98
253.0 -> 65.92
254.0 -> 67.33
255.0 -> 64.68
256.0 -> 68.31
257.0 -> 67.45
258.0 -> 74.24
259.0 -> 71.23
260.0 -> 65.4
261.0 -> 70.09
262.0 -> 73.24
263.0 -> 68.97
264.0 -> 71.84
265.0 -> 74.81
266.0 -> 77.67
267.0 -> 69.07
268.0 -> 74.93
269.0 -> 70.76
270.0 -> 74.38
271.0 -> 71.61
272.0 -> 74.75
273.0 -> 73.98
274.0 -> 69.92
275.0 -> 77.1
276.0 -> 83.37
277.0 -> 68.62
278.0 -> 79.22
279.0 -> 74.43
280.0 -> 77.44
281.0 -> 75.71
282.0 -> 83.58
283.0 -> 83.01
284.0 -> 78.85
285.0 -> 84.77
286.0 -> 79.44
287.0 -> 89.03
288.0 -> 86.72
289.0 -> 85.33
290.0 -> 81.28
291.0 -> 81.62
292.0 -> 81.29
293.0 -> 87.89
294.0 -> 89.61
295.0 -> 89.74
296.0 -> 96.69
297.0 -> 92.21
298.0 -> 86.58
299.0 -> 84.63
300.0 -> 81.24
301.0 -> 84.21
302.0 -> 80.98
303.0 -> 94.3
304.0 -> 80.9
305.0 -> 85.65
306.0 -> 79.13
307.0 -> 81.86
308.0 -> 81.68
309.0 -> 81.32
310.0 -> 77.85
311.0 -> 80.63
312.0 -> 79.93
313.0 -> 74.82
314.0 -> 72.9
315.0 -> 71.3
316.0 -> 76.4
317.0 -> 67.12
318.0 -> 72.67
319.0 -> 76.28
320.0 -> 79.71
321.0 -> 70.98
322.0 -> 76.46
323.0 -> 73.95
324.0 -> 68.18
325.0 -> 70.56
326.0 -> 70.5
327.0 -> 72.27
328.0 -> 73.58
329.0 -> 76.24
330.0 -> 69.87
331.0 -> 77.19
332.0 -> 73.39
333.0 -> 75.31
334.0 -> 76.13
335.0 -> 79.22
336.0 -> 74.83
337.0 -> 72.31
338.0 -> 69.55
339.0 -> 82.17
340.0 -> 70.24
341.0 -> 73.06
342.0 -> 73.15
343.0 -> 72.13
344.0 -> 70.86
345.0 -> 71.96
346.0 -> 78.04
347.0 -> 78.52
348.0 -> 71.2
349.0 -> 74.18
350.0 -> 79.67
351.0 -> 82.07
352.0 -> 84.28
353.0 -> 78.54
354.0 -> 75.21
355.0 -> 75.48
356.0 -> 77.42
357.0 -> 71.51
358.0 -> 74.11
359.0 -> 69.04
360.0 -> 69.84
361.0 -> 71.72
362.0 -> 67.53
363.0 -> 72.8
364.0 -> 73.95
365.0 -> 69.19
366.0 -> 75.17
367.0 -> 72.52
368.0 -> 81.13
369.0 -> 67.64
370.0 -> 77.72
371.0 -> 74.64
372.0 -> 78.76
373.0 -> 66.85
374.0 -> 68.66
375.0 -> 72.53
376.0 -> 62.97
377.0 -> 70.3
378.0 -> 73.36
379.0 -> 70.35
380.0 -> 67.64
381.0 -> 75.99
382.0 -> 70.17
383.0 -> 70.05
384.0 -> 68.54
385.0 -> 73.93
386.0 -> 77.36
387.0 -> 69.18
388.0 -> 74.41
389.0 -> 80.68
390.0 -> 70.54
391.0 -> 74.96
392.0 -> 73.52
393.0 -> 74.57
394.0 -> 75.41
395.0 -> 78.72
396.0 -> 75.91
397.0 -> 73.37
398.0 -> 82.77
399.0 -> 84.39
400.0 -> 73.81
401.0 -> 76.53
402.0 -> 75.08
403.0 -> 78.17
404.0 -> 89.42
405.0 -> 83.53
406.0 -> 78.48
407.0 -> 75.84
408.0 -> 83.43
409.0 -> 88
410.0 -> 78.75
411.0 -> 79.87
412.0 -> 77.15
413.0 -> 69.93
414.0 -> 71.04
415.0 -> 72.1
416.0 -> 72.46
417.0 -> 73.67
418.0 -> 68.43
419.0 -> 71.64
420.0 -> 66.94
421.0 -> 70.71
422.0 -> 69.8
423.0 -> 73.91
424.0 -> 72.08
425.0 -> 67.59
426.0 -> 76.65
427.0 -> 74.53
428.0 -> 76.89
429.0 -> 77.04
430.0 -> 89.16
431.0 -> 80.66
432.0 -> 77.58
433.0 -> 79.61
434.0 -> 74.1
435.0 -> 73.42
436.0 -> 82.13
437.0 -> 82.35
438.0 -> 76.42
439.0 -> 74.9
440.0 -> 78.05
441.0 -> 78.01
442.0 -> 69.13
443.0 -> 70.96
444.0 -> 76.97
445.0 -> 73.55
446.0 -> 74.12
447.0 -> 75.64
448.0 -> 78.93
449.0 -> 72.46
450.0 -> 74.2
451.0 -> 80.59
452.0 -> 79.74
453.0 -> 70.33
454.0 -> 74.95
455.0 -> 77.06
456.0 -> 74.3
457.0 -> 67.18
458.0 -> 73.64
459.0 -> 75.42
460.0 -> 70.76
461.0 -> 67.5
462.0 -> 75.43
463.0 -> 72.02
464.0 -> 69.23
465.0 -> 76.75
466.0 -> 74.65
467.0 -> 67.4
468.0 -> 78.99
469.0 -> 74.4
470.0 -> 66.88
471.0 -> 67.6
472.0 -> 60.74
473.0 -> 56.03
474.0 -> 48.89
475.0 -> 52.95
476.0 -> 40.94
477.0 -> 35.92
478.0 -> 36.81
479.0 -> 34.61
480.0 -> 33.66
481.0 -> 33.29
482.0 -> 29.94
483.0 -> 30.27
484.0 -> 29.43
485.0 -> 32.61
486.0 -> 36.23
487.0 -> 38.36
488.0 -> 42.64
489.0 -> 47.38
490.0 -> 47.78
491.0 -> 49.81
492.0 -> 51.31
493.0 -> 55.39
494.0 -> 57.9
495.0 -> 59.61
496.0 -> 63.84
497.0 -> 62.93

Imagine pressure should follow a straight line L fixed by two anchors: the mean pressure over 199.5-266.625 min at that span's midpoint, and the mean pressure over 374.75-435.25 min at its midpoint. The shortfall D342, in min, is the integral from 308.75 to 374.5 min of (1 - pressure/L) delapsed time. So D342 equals -2.0 min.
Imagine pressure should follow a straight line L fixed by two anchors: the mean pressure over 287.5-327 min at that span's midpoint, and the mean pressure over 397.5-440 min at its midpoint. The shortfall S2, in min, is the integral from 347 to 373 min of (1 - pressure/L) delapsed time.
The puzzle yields 1.3 min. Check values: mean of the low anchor 80.3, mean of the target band 74.5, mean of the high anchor 76.7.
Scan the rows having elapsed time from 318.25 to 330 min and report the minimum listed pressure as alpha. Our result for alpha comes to 68.18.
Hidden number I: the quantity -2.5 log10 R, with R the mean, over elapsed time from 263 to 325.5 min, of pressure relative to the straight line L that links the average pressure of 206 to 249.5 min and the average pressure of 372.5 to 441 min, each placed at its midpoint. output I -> -0.17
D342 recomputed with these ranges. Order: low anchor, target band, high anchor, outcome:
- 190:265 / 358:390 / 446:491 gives -4.4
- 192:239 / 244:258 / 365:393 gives 1.0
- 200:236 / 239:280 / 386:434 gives 0.4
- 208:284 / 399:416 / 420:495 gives -3.4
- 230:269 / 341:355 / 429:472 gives -1.3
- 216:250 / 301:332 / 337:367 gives -3.0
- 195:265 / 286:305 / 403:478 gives -4.5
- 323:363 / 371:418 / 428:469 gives -0.2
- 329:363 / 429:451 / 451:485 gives -4.8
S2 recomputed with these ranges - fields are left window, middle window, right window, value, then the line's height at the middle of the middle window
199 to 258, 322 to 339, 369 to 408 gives -0.5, 71.7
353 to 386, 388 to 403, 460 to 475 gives -1.1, 71.1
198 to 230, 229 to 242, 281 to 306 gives 3.2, 75.1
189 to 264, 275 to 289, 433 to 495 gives -2.5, 68.1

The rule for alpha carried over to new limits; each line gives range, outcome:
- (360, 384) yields 62.97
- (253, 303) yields 64.68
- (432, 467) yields 67.18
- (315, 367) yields 67.12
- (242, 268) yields 53.73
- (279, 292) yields 74.43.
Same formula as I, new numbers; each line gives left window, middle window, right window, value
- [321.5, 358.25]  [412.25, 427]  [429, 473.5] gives 0.04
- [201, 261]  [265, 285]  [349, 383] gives -0.11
